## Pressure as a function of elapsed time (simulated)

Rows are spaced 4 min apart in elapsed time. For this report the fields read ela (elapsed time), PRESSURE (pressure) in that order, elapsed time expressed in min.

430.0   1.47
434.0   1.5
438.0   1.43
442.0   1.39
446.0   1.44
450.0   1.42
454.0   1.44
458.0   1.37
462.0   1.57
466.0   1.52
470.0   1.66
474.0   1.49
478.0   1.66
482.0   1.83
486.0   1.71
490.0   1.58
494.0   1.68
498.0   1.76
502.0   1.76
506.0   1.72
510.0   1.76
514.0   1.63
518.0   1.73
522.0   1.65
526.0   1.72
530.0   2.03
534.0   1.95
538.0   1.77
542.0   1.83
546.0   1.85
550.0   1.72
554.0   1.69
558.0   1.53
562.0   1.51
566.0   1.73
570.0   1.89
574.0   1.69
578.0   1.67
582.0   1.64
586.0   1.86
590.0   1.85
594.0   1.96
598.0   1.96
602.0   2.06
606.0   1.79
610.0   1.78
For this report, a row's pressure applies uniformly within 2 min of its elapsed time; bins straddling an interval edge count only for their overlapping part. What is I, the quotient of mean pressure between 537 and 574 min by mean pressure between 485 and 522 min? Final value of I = 1.01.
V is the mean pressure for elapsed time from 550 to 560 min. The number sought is 1.63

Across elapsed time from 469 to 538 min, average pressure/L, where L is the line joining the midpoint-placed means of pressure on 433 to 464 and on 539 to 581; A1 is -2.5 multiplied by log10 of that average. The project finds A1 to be -0.10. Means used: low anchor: 1.44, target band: 1.73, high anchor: 1.71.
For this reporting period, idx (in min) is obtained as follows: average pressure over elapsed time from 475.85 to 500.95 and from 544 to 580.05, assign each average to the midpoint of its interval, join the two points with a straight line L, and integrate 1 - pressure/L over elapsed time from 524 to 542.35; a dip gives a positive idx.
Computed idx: -1.8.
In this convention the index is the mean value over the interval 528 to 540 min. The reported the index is 1.92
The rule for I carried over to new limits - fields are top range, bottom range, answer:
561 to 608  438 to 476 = 1.22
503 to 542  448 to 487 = 1.14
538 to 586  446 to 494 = 1.09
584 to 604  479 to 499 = 1.14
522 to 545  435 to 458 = 1.29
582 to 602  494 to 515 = 1.10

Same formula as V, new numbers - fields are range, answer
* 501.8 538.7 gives 1.77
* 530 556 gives 1.82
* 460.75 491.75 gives 1.63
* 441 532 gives 1.63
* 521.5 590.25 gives 1.75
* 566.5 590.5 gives 1.76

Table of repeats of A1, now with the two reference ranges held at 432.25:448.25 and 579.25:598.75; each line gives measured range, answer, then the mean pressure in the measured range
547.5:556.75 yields 0.03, 1.7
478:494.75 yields -0.09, 1.7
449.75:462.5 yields 0.03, 1.44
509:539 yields -0.07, 1.78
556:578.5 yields 0.07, 1.67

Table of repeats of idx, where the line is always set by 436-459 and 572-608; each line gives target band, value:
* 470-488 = -1.9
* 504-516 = -0.8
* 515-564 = -1.9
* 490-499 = -0.8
